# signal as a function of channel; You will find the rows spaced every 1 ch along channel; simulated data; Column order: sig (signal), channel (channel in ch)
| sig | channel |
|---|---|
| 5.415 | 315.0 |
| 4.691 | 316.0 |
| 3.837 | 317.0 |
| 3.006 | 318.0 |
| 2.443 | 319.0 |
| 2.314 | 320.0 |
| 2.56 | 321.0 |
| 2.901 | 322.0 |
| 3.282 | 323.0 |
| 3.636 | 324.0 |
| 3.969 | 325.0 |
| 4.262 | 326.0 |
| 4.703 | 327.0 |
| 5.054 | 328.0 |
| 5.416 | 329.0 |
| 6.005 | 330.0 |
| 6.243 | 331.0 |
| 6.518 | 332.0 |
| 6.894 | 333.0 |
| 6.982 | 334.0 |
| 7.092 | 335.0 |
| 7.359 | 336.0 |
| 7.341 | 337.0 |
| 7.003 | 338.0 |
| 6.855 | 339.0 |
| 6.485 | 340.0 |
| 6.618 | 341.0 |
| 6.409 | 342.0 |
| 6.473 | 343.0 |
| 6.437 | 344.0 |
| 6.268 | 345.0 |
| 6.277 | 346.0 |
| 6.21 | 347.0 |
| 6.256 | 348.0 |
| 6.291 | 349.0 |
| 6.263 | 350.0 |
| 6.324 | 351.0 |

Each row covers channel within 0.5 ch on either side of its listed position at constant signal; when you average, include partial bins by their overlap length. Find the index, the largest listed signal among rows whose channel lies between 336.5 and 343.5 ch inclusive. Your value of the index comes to 7.341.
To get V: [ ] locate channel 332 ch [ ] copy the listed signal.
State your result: 6.518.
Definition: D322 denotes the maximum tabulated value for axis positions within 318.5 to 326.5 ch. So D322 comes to 4.262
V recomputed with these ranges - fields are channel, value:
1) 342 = 6.409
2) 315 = 5.415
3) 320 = 2.314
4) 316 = 4.691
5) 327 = 4.703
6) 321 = 2.56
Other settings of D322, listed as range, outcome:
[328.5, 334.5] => 6.982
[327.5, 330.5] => 6.005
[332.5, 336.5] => 7.359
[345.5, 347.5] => 6.277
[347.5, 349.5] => 6.291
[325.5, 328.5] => 5.054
